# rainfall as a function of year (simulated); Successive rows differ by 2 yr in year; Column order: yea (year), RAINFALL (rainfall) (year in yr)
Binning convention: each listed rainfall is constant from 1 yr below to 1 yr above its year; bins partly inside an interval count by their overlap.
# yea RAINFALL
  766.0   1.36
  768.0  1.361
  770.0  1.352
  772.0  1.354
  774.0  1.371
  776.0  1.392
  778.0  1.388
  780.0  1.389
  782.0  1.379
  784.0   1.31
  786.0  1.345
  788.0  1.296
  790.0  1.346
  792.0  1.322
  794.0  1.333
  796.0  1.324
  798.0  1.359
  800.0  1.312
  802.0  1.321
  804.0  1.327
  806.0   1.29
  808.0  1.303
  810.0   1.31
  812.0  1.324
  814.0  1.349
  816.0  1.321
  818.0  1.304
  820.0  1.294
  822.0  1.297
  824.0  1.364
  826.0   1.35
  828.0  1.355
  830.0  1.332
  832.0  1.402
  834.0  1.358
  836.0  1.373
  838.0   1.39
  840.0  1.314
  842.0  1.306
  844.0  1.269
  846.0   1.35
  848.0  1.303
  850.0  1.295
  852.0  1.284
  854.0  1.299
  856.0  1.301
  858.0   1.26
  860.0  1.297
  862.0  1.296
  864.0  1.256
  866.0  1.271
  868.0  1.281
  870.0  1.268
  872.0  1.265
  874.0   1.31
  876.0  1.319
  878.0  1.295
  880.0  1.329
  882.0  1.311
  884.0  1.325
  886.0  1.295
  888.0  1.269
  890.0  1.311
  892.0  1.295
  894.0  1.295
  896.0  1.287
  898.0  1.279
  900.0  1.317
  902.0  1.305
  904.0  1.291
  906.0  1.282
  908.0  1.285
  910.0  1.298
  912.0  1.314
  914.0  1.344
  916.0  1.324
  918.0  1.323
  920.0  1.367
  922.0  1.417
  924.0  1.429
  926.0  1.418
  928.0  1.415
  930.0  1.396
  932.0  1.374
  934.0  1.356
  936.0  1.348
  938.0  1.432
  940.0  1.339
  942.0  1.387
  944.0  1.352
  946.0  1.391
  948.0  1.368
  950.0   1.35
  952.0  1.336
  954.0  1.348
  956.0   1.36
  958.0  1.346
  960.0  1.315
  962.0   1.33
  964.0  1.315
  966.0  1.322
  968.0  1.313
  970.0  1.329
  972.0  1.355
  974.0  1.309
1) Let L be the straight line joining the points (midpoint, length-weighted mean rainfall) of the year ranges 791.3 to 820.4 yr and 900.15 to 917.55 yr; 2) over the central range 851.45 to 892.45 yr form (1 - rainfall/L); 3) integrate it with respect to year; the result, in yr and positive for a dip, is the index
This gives 0.6 yr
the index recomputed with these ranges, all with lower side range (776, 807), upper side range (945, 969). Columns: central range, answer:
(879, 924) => 0.9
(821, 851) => 0.0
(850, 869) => 0.8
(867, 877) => 0.4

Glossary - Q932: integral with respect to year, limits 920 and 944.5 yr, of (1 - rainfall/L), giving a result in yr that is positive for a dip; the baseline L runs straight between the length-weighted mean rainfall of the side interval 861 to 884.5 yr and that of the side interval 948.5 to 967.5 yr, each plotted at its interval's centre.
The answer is -1.21 yr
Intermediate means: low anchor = 1.29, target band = 1.39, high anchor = 1.34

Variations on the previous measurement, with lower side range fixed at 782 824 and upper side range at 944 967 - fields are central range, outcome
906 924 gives 0.02 yr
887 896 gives 0.29 yr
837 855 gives 0.22 yr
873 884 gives 0.16 yr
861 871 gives 0.43 yr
